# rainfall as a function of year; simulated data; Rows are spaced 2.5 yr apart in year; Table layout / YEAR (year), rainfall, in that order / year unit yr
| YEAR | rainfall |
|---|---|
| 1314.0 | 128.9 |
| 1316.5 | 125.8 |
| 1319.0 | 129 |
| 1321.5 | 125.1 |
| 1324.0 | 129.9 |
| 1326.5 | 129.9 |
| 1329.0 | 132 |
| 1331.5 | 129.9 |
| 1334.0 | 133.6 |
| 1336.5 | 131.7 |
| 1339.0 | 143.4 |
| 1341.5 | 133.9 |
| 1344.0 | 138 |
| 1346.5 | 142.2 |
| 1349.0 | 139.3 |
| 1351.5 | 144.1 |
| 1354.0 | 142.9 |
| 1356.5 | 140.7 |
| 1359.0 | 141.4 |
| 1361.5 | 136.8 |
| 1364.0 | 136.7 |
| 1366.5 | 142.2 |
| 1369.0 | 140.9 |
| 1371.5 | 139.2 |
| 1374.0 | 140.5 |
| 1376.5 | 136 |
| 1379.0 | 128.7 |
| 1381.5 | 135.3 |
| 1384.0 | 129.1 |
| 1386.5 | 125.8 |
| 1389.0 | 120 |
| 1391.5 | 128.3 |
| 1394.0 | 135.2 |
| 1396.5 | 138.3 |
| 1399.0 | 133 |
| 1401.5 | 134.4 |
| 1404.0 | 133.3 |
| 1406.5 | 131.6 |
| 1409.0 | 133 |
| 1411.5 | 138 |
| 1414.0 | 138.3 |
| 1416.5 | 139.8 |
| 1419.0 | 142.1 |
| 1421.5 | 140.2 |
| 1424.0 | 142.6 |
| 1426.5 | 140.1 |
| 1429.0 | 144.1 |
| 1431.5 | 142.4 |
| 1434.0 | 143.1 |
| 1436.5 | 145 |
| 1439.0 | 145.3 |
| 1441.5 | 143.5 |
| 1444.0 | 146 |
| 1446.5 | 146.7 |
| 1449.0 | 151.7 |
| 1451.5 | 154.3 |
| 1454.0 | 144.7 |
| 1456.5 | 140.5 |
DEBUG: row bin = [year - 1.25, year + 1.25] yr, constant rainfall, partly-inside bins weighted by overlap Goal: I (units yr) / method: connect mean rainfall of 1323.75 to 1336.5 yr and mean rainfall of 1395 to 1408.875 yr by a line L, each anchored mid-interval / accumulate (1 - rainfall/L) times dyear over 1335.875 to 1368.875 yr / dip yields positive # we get -1.9 yr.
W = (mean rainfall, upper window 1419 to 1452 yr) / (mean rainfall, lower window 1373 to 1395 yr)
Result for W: 1.11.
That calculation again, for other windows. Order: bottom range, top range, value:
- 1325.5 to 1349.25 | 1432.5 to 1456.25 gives 1.08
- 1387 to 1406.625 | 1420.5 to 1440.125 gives 1.09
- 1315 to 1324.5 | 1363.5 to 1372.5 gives 1.10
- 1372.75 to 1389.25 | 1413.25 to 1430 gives 1.07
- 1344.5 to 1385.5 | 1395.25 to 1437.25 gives 1.00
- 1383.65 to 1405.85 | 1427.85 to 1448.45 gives 1.11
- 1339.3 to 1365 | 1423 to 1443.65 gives 1.03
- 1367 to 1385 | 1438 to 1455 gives 1.08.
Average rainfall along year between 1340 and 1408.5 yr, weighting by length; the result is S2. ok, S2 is 136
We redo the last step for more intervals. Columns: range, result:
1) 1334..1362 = 139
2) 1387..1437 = 137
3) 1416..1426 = 141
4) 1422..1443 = 143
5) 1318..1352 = 134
